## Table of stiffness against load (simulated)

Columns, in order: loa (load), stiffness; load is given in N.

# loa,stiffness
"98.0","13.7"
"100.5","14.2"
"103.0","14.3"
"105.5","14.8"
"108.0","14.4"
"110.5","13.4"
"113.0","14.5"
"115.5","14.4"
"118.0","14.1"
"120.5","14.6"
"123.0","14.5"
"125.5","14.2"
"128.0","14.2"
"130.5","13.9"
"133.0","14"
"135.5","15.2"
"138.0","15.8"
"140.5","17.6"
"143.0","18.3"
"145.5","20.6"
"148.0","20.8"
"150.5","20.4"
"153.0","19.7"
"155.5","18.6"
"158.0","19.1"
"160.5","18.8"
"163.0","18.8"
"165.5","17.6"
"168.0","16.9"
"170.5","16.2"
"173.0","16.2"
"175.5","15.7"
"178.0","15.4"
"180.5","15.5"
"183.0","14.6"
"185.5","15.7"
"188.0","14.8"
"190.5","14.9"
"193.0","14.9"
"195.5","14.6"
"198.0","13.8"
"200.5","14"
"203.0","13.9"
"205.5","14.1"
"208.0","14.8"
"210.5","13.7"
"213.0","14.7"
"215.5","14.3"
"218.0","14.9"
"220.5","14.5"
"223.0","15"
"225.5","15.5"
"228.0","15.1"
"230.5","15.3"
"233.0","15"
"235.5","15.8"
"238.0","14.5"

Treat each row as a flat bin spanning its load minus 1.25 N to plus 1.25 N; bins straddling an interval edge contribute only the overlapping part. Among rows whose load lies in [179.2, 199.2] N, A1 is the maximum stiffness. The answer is 15.7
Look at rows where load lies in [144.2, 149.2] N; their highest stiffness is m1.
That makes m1 20.8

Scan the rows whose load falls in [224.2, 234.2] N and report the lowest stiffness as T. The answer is 15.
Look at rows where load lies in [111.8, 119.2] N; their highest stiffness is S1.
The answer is 14.5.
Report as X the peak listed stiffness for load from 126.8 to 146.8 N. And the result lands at 20.6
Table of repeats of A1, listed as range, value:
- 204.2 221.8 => 14.9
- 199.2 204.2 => 14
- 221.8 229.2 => 15.5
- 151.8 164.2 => 19.7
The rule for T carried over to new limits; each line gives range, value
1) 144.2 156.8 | 18.6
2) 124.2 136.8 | 13.9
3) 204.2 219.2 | 13.7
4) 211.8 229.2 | 14.3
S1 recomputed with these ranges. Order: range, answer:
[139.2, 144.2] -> 18.3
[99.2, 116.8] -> 14.8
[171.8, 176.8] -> 16.2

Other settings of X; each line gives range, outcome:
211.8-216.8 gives 14.7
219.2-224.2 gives 15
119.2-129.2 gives 14.6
